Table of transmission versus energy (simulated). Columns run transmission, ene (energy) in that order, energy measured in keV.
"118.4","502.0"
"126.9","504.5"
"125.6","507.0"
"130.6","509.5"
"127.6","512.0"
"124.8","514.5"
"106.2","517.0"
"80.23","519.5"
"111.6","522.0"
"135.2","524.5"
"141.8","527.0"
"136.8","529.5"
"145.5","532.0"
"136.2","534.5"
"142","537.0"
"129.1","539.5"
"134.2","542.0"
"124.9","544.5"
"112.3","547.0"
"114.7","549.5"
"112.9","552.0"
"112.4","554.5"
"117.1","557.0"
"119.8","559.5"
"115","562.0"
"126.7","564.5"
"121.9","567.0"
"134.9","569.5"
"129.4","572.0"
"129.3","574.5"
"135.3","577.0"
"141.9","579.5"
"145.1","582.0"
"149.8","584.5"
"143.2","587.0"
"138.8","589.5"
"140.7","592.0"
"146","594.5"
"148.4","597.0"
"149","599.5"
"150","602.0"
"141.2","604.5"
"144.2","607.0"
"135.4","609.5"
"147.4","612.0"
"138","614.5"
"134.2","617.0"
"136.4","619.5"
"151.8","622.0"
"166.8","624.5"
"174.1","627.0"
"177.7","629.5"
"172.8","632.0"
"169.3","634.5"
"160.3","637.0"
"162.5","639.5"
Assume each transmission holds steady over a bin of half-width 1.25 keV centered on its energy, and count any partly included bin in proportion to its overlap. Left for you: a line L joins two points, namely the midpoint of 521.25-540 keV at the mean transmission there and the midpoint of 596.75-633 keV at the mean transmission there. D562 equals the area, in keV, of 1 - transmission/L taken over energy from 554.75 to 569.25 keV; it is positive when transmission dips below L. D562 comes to 2.1 keV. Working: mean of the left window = 136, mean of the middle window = 121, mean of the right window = 151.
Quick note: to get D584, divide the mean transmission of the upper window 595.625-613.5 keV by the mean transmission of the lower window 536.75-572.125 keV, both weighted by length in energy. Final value 1.18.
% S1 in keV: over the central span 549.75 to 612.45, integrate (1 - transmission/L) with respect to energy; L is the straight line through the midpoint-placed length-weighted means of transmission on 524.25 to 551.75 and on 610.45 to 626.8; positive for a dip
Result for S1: 2.5 keV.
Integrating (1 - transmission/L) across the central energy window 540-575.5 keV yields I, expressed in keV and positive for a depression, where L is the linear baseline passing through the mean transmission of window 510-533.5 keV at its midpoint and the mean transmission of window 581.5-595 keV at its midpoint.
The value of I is 3.3 keV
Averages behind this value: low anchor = 124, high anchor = 144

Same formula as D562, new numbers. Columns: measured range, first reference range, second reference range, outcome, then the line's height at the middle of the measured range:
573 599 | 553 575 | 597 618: -1.8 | 133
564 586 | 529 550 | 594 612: 0.6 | 139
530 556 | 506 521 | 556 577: -1.3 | 121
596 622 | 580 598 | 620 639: 2.0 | 155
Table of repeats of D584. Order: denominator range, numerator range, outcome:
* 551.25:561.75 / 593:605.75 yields 1.27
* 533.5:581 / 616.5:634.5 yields 1.28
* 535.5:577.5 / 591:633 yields 1.21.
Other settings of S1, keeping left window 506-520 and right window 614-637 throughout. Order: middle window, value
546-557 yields 1.5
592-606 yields 0.2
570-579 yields 0.5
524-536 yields -1.5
